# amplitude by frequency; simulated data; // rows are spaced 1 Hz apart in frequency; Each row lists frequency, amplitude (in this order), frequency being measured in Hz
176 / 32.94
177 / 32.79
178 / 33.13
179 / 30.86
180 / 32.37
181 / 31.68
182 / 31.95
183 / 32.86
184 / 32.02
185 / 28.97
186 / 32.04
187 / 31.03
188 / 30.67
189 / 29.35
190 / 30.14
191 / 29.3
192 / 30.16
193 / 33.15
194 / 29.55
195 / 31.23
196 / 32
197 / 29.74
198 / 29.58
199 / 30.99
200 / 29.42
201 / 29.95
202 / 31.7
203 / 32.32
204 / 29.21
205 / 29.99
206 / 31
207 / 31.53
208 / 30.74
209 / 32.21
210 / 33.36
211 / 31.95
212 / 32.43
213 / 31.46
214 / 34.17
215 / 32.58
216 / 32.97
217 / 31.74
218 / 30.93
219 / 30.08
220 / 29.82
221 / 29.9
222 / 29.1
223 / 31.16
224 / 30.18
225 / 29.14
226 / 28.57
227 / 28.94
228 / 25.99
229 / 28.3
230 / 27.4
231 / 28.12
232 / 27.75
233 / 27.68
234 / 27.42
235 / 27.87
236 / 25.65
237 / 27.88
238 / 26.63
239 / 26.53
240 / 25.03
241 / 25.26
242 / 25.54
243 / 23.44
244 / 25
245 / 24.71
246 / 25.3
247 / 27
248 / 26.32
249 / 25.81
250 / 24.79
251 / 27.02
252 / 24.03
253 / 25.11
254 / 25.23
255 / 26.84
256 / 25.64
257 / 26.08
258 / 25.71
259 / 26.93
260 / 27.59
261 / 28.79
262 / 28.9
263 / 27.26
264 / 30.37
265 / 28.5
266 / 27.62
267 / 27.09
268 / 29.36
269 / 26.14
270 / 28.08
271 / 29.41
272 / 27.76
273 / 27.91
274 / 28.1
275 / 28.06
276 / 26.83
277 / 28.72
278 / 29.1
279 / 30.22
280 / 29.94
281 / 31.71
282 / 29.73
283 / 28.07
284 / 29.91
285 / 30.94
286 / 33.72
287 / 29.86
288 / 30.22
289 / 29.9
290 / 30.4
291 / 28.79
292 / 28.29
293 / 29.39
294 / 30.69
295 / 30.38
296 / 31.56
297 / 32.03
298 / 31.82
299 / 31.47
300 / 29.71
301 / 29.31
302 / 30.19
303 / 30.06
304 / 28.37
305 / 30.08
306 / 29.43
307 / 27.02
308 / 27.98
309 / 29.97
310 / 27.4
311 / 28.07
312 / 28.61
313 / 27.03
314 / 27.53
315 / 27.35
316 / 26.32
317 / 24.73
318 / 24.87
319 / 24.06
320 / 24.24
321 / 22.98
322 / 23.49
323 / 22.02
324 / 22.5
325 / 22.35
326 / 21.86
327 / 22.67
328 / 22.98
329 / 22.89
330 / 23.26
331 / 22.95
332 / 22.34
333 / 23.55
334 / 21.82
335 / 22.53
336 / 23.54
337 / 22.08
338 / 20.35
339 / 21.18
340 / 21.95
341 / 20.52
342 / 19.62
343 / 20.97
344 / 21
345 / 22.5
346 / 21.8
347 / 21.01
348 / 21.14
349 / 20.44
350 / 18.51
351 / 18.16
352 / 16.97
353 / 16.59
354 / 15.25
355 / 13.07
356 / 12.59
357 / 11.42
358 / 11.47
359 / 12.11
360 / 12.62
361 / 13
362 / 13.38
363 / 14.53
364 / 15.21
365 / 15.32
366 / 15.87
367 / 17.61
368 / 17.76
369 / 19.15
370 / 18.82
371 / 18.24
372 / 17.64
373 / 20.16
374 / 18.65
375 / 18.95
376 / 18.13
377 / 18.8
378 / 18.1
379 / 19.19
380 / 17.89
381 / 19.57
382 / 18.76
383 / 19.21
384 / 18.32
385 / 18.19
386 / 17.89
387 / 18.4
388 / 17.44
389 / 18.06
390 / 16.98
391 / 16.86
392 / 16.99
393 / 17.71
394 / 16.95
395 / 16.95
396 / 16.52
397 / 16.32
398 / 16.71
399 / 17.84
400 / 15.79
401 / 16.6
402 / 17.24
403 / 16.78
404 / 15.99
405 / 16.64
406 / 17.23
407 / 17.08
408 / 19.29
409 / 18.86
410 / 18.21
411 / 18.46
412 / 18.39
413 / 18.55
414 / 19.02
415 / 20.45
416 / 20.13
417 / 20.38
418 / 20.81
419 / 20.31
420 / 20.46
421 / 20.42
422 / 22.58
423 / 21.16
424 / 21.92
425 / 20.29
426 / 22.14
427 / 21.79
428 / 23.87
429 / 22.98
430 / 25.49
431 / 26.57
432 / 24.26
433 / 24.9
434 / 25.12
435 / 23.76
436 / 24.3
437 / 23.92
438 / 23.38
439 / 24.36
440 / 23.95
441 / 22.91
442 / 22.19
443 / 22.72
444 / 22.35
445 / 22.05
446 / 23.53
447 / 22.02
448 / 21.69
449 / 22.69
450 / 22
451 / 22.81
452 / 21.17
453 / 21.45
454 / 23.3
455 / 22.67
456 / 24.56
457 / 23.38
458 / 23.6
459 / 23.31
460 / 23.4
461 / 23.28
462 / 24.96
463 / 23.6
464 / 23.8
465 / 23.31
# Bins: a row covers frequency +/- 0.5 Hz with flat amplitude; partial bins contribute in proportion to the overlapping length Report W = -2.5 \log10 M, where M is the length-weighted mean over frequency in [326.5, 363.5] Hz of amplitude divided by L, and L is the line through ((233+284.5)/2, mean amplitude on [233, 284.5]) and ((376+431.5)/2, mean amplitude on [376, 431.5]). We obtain 0.18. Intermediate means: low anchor 27.2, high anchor 19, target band 19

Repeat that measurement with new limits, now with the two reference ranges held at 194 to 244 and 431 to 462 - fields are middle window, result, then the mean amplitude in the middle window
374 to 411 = 0.36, 17.7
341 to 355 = 0.32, 19.3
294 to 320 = -0.06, 28.6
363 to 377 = 0.39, 17.7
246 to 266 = 0.07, 26.7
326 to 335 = 0.16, 22.7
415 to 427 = 0.14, 21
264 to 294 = -0.05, 29.1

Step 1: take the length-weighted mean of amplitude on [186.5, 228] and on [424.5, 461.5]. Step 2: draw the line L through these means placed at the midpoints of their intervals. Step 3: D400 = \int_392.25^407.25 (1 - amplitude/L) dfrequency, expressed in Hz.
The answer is 4.73 Hz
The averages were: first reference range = 30.8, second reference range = 23.2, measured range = 16.8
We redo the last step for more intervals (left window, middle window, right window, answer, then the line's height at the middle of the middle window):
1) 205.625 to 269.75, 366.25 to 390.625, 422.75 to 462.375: 6.3 Hz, 24.7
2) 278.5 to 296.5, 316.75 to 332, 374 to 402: 1.5 Hz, 25.6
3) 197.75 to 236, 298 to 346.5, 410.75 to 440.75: 2.5 Hz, 26.1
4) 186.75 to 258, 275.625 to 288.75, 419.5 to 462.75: -1.3 Hz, 27.2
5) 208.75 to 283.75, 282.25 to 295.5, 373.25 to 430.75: -2.3 Hz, 25.6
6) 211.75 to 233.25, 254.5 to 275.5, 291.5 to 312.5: 1.4 Hz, 29.8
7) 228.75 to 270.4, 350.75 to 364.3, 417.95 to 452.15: 5.8 Hz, 24.4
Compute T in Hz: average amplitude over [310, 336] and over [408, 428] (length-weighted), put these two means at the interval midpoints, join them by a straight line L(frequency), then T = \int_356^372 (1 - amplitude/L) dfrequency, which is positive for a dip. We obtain 5.2 Hz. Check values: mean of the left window 24.2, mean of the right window 20.3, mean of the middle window 15.1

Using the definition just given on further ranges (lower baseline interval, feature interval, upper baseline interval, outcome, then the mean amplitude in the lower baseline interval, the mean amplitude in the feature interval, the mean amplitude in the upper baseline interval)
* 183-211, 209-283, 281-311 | 5.4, 30.8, 28.2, 29.9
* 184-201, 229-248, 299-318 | 2.1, 30.5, 26.4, 28.3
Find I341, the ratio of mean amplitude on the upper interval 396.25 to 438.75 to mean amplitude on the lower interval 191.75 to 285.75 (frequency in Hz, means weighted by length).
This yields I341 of 0.7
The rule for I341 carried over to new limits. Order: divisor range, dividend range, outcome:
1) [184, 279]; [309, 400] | 0.69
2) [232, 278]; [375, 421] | 0.68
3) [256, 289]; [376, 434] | 0.67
